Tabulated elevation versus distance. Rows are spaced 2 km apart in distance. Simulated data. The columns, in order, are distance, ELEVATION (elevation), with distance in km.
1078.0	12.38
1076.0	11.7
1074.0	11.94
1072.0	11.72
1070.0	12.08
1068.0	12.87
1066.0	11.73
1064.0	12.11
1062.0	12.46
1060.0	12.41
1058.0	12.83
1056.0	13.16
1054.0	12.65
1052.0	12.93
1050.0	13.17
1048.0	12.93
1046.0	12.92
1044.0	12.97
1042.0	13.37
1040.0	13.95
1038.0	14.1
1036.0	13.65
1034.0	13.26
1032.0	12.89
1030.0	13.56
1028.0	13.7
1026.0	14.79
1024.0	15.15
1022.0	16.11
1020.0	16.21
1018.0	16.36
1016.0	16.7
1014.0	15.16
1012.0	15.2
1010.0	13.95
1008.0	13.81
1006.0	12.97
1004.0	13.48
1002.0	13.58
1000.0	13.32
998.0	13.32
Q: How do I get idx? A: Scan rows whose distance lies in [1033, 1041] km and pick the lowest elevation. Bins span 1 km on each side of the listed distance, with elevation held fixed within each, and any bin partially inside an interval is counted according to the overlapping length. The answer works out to 13.26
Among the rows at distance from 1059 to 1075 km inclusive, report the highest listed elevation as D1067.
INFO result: 12.87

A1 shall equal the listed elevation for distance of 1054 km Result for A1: 12.65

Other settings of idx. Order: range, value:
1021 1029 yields 13.7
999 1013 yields 12.97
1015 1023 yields 16.11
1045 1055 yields 12.65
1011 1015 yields 15.16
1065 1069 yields 11.73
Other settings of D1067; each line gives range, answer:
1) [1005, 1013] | 15.2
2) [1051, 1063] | 13.16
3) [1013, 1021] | 16.7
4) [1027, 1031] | 13.7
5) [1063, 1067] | 12.11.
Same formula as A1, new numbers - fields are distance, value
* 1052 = 12.93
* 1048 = 12.93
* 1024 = 15.15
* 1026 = 14.79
